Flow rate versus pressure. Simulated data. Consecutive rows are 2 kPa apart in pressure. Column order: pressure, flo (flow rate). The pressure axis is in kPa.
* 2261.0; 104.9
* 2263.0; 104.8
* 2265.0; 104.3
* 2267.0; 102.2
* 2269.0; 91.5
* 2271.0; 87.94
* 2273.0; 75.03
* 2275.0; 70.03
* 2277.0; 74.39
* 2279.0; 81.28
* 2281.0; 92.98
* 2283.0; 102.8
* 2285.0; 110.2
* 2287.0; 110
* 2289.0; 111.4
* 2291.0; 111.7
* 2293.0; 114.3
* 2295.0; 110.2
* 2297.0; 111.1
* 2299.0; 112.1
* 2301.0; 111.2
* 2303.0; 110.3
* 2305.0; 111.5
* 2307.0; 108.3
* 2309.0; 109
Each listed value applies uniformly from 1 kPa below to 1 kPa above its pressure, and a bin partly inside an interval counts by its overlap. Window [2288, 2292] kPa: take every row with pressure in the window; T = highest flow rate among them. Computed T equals 111.7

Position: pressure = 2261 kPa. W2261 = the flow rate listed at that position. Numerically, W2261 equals 104.9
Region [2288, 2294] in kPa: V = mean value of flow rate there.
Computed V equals 112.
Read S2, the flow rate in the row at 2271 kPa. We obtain 87.94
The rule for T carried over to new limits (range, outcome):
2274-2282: 92.98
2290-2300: 114.3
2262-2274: 104.8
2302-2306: 111.5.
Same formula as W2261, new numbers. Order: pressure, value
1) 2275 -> 70.03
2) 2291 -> 111.7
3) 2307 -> 108.3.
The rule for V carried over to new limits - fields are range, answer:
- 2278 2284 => 92.4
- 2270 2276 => 77.7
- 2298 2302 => 112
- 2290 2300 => 112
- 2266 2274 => 89.2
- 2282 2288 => 108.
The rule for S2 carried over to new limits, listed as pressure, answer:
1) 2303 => 110.3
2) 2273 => 75.03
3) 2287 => 110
